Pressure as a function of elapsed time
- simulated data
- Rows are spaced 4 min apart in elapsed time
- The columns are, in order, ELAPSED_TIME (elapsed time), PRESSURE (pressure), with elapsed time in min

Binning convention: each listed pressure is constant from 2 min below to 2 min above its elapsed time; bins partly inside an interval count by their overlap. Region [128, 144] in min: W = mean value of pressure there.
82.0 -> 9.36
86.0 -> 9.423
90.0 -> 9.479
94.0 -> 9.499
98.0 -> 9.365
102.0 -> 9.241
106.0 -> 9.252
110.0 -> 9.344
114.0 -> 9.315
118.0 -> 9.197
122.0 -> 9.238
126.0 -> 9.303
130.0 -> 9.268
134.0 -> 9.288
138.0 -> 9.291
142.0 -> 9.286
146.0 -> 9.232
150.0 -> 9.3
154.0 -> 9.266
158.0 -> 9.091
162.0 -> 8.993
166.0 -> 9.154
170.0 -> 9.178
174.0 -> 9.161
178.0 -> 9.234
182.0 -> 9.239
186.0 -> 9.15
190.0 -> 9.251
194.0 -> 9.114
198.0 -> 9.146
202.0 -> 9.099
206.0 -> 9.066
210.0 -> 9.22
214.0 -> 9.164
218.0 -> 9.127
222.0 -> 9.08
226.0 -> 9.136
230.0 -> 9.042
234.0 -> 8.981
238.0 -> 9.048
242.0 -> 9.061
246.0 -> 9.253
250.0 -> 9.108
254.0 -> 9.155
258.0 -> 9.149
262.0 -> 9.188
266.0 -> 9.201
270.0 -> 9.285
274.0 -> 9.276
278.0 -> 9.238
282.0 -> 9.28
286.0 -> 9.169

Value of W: 9.28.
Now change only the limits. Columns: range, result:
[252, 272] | 9.2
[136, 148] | 9.27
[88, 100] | 9.45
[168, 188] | 9.19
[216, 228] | 9.11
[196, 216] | 9.14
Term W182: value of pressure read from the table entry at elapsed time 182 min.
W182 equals 9.239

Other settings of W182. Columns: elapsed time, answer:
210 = 9.22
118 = 9.197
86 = 9.423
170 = 9.178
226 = 9.136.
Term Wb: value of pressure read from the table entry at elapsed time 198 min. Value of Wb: 9.146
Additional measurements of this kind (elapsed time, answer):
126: 9.303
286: 9.169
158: 9.091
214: 9.164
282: 9.28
